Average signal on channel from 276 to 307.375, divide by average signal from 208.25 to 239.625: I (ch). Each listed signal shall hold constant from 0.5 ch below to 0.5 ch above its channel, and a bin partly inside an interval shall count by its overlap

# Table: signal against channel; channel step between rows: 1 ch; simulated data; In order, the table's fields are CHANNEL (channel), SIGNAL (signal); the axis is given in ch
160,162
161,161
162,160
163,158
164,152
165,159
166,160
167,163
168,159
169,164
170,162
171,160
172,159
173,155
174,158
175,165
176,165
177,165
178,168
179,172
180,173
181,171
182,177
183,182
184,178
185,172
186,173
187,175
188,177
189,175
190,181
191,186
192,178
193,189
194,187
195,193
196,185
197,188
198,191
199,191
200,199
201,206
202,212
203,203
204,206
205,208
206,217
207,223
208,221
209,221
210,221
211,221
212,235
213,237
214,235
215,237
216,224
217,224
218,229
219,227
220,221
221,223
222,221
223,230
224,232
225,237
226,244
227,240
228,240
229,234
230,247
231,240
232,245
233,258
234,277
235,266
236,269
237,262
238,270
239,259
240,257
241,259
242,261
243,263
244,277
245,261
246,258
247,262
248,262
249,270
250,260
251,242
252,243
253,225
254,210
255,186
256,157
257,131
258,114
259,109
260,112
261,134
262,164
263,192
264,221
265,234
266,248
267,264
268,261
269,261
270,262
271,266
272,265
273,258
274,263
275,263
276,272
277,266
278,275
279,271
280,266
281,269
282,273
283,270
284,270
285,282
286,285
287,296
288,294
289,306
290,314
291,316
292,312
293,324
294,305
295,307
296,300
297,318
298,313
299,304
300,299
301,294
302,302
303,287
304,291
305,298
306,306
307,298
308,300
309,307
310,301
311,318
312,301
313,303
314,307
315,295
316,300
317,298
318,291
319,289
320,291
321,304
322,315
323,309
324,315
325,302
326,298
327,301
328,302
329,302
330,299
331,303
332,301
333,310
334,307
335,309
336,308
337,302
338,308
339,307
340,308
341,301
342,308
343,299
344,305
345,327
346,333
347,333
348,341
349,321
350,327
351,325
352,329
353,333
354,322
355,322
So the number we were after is 1.2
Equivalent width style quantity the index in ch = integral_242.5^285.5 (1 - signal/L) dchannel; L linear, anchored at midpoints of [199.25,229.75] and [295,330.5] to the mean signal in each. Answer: 4.6 ch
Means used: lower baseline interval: 224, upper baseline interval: 302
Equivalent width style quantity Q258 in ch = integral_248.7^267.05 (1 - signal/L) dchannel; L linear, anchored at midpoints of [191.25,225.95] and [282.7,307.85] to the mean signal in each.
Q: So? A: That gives 4.8 ch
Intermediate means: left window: 214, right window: 300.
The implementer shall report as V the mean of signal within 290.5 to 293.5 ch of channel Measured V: 317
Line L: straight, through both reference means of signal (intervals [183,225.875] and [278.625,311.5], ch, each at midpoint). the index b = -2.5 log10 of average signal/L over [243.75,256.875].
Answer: 0.07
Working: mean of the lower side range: 207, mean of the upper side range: 297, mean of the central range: 236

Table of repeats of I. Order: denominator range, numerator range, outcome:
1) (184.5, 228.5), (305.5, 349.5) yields 1.46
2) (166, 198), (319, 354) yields 1.80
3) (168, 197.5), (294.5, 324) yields 1.74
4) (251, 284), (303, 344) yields 1.34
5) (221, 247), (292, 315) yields 1.21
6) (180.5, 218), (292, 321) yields 1.51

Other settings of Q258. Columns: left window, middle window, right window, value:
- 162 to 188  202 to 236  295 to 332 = -3.69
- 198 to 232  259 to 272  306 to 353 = 2.28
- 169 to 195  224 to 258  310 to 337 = -2.50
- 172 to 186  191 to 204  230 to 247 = 0.26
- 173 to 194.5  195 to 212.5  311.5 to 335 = -1.42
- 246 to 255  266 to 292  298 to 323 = -0.45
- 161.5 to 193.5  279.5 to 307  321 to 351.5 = -2.44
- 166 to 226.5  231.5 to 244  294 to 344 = -1.67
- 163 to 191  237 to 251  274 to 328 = -1.50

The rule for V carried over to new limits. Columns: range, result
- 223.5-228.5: 239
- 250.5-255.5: 221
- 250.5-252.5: 242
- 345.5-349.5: 332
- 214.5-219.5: 228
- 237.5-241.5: 261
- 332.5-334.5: 308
